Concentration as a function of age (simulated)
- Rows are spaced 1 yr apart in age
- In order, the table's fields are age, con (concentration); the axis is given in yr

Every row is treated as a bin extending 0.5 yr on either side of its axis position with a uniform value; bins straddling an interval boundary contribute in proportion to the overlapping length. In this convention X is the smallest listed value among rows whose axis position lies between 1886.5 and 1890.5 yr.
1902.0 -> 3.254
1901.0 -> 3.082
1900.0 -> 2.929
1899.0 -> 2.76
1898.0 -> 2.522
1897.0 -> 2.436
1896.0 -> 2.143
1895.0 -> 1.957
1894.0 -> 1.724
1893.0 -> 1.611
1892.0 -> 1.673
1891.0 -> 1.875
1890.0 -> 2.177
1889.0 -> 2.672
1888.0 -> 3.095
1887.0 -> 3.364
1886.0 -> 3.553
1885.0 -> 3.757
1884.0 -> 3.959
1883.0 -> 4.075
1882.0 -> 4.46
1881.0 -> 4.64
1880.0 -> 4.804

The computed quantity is 2.177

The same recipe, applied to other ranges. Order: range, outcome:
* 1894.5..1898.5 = 1.957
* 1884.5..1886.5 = 3.553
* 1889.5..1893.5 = 1.611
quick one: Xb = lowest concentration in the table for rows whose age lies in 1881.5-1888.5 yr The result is 3.095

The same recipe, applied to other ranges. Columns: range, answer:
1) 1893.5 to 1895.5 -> 1.724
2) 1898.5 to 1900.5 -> 2.76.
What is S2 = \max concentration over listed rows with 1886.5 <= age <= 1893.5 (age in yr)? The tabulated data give 3.364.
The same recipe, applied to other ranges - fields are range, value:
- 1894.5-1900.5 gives 2.929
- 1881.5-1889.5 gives 4.46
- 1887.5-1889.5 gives 3.095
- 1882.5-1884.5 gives 4.075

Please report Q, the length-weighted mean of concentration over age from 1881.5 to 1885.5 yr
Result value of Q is 4.06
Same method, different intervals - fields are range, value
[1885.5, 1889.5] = 3.17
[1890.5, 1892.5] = 1.77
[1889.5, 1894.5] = 1.81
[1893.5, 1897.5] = 2.06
